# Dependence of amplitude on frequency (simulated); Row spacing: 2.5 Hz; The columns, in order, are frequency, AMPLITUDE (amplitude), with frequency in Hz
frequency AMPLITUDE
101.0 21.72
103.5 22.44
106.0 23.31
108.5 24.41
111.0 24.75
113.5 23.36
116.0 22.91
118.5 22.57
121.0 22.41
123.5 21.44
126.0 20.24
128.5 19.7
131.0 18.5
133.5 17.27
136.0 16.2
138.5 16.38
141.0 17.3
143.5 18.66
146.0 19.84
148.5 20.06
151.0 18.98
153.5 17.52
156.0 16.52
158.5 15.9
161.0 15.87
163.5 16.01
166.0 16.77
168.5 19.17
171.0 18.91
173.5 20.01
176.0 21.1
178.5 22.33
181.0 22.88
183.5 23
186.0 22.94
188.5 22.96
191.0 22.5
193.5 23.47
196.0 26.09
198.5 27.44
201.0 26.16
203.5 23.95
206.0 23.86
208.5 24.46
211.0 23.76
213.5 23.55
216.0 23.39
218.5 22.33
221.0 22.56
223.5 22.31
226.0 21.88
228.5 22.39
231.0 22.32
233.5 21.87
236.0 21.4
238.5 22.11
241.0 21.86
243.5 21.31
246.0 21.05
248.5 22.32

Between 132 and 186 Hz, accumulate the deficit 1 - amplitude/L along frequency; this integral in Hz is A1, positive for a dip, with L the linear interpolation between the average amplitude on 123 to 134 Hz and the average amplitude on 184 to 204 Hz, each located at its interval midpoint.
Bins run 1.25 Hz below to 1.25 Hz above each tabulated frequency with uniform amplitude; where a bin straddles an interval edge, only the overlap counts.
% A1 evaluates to 7.6 Hz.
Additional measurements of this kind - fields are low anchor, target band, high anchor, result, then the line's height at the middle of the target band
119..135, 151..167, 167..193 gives 3.3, 21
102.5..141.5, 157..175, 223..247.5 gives 3.1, 21.3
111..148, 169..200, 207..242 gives -1.8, 21.5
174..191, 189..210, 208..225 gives -1.7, 22.8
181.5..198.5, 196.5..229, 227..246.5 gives -1.4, 22.8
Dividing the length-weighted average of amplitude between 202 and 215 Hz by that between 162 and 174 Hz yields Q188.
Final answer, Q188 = 1.3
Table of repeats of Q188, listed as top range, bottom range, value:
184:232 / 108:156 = 1.18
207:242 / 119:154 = 1.19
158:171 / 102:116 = 0.72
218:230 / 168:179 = 1.10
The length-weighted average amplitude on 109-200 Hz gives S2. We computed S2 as 20.4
